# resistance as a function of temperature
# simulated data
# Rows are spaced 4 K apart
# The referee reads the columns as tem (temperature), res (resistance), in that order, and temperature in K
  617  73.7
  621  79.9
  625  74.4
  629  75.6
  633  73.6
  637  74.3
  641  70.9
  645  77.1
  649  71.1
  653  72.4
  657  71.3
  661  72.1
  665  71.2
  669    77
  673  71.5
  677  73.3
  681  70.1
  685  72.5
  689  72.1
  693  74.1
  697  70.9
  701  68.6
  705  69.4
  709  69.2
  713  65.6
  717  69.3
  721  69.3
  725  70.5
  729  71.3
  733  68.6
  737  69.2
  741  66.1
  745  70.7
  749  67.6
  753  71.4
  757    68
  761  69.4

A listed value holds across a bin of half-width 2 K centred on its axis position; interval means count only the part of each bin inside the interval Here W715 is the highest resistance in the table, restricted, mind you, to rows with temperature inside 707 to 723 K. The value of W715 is 69.3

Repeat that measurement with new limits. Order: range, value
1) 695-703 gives 70.9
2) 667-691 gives 77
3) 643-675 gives 77.1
